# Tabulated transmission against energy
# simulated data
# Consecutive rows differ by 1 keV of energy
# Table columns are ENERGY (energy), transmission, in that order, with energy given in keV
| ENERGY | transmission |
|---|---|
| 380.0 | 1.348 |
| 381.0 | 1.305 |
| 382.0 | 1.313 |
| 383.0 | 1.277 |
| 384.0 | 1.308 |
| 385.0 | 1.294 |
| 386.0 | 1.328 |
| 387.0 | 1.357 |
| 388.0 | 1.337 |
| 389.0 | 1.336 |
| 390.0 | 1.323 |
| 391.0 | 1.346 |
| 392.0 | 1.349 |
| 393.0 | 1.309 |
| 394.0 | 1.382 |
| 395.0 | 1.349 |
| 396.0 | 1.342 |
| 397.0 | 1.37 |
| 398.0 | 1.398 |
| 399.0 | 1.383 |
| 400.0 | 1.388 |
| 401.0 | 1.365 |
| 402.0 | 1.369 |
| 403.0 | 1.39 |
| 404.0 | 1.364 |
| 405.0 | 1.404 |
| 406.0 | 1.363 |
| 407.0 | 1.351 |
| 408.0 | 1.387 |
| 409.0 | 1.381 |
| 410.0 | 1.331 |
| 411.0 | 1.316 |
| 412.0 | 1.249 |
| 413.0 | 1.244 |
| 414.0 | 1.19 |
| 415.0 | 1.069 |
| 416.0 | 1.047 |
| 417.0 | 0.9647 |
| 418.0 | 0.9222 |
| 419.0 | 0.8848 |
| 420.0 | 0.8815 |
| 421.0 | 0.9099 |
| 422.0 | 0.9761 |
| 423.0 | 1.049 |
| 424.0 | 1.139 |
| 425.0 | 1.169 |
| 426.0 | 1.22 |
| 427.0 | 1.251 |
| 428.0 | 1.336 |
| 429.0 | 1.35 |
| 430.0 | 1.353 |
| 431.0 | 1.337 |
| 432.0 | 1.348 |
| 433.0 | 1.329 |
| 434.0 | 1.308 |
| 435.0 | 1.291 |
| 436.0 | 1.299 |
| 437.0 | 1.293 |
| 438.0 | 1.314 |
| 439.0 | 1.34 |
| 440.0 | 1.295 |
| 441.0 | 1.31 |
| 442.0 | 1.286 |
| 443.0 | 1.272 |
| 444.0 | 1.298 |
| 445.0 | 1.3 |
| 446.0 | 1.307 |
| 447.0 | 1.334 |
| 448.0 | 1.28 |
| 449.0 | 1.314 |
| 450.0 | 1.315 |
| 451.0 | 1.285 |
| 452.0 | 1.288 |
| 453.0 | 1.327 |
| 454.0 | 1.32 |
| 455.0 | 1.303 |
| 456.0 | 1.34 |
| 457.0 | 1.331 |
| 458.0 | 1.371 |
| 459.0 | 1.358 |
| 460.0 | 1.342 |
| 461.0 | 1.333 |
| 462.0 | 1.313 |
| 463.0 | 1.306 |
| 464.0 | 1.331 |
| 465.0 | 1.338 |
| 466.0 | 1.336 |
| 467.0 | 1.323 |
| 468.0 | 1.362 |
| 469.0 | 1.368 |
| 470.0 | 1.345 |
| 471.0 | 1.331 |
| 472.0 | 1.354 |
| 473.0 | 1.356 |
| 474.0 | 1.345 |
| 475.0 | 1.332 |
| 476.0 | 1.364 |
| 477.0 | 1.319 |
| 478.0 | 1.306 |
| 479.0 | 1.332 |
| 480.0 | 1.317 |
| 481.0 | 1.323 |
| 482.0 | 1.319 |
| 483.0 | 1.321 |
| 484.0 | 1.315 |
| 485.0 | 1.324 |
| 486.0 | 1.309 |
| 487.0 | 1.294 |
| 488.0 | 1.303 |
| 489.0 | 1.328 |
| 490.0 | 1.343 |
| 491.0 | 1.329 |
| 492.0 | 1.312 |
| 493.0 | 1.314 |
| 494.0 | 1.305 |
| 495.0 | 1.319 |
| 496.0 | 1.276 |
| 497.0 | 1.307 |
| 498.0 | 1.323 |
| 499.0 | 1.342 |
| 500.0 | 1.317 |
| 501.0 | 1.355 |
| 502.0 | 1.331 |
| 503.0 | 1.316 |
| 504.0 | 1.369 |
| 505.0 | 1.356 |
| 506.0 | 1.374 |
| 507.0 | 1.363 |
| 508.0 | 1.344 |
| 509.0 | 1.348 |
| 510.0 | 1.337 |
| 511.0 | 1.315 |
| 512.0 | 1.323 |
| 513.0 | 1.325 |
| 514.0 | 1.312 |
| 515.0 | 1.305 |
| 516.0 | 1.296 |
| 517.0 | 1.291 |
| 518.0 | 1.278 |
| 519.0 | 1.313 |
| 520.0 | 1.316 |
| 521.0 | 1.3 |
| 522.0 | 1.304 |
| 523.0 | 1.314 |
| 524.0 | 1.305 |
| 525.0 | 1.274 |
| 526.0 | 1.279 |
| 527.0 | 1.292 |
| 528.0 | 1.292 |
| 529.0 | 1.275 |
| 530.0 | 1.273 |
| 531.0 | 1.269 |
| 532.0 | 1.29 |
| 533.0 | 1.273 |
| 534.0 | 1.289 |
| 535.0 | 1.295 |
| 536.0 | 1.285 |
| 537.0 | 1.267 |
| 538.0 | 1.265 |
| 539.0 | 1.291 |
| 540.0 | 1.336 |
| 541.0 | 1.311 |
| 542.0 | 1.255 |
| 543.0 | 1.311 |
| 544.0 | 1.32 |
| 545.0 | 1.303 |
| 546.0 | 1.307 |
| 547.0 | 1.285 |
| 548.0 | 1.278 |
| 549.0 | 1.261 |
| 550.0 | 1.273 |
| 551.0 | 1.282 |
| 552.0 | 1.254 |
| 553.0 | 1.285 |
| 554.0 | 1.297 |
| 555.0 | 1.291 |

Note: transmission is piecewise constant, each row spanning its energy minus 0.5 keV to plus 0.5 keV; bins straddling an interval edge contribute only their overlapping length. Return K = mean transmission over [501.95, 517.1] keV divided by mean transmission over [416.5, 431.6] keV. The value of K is 1.2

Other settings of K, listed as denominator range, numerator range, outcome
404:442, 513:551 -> 1.06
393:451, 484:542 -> 1.04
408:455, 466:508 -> 1.08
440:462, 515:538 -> 0.98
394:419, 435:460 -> 1.02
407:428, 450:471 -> 1.17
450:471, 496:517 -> 1.00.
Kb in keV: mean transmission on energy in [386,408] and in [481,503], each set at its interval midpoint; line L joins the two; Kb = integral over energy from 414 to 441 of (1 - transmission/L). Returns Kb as 3.29 keV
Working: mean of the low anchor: 1.36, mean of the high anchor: 1.32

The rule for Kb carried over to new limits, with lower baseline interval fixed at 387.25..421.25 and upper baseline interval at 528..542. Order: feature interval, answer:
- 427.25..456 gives -0.9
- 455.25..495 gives -1.6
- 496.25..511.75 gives -0.7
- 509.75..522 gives -0.2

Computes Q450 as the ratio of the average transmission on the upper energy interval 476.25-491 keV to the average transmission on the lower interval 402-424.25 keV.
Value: 1.12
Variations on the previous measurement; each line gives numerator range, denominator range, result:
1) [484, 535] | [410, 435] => 1.13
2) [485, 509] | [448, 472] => 1.00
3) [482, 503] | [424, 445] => 1.02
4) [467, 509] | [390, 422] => 1.06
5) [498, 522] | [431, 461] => 1.01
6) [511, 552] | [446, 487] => 0.97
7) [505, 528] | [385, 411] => 0.97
